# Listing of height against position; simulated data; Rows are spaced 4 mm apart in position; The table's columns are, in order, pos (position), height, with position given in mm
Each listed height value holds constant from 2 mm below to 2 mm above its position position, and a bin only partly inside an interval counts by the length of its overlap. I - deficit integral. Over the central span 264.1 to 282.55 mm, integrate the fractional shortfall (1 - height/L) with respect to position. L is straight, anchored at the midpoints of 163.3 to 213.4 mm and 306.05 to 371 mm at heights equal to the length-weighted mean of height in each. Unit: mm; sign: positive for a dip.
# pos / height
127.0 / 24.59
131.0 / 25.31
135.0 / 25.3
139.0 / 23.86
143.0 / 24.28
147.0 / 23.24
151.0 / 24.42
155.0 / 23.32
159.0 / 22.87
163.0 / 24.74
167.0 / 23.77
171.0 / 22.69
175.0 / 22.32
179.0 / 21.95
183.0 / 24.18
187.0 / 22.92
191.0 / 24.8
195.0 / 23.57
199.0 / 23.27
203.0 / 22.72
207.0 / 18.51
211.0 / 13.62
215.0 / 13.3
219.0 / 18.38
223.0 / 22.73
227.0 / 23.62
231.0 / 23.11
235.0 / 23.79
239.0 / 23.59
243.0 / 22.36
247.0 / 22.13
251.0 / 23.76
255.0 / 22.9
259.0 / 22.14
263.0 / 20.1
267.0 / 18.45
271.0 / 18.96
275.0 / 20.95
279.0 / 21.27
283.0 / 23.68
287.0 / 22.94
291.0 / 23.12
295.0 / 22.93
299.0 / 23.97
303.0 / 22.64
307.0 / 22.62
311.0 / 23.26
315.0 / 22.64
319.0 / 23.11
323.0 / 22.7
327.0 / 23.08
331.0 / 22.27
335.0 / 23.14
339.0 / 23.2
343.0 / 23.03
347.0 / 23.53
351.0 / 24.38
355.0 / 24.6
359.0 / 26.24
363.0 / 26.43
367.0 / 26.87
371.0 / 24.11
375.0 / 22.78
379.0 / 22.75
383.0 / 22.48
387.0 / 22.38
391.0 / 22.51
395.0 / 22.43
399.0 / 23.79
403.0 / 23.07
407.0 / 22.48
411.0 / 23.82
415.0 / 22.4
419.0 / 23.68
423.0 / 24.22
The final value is 2.3 mm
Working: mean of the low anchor 22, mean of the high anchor 23.8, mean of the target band 20.2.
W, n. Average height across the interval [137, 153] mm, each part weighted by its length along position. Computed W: 23.9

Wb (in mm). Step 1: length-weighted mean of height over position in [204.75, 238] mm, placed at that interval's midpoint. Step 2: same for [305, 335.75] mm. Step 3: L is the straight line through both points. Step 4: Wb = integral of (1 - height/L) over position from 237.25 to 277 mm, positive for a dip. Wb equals -1.3 mm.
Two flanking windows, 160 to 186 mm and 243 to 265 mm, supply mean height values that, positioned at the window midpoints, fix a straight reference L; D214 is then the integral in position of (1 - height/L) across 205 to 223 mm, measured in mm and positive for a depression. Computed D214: 4.77 mm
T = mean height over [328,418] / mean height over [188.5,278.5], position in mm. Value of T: 1.11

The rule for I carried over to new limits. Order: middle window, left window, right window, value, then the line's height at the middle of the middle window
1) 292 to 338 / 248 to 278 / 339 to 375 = 0.2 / 23.1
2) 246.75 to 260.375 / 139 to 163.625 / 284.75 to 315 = 0.3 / 23.3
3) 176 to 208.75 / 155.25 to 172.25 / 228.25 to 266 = 0.6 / 23.2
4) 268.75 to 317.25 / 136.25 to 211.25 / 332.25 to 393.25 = 2.3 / 23.5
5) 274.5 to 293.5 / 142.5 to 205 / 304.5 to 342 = 0.4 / 23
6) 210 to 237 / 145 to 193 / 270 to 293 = 3.2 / 22.7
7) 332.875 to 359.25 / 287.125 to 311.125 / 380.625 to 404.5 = -1.1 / 22.9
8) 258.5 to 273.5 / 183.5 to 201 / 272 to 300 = 2.0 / 22.8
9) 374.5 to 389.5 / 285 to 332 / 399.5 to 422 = 0.4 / 23.1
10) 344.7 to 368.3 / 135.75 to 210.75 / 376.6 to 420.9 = -2.4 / 22.9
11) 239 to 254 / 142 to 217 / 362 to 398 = -0.2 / 22.6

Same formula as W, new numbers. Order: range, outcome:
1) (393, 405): 23.1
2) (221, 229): 23.2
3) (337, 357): 23.7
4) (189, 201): 23.9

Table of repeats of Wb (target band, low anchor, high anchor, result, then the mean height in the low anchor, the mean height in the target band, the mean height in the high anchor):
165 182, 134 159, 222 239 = 0.70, 23.9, 22.8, 23.4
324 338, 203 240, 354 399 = -0.02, 20.1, 22.8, 23.9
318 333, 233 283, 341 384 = 0.42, 21.8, 22.8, 24.3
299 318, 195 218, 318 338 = -0.63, 18.7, 22.9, 22.9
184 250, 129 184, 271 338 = 5.13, 23.7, 21.5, 22.7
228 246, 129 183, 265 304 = -0.50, 23.7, 23.2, 21.9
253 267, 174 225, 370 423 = 0.20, 20.9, 21.2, 23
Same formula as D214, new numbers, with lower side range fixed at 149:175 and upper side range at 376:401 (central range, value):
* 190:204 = -0.09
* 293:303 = -0.10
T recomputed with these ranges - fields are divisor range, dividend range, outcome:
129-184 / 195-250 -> 0.89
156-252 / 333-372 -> 1.12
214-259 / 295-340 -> 1.04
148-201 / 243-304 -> 0.94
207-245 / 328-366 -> 1.18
